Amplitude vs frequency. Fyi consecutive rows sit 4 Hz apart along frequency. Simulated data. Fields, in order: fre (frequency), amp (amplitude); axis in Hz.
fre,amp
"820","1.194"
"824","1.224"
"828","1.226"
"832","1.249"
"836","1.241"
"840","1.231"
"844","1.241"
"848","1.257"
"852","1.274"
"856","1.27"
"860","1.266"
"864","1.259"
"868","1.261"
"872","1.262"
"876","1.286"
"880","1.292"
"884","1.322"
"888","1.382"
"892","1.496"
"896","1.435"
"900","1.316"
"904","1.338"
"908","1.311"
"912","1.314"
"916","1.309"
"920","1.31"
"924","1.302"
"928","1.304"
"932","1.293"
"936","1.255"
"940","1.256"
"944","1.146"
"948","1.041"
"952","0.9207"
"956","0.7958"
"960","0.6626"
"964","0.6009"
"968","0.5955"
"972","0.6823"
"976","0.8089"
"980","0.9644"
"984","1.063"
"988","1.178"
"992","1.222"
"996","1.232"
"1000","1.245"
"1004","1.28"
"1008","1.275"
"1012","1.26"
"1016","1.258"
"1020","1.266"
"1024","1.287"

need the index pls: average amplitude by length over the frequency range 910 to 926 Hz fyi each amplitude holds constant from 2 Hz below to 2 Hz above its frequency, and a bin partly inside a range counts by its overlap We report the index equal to 1.31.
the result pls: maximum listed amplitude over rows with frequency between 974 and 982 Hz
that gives 0.9644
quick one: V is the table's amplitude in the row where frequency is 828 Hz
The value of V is 1.226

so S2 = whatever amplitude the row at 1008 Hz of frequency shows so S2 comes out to 1.275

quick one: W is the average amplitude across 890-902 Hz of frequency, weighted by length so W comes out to 1.42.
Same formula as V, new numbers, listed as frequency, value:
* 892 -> 1.496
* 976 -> 0.8089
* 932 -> 1.293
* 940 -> 1.256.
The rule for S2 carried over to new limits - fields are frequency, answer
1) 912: 1.314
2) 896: 1.435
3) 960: 0.6626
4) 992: 1.222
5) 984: 1.063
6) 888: 1.382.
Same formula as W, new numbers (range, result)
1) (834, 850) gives 1.24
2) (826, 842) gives 1.24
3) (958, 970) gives 0.62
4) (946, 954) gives 0.981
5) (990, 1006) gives 1.24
